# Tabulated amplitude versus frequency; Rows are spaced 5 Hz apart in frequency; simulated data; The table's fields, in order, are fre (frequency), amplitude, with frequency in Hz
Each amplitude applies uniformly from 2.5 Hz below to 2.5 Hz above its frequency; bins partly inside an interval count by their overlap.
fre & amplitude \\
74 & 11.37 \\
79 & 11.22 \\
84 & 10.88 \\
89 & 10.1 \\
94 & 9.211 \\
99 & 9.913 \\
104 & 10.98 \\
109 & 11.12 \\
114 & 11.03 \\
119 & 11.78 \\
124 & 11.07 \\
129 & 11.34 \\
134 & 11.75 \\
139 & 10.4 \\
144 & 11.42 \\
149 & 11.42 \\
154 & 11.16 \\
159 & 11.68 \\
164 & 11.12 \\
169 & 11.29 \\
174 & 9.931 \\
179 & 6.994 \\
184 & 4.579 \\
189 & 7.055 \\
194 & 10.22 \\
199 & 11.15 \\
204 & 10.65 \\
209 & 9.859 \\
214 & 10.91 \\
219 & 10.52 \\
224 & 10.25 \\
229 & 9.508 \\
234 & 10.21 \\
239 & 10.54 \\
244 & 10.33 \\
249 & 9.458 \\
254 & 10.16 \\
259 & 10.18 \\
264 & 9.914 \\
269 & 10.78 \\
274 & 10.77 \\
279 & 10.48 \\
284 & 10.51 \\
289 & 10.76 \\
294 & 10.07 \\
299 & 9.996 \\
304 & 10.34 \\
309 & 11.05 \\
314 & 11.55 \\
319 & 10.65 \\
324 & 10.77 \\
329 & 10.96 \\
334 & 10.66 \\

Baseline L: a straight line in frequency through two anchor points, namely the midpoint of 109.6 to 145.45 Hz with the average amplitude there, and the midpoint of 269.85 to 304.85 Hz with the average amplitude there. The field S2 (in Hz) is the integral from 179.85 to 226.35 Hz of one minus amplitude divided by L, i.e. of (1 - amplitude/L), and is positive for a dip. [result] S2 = 6.3 Hz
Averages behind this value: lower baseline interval 11.2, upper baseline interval 10.4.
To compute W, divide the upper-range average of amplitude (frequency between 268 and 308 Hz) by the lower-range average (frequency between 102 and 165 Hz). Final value 0.93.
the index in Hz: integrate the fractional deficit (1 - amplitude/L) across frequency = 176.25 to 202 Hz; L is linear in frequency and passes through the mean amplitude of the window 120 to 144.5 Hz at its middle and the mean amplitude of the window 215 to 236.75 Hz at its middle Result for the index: 6.1 Hz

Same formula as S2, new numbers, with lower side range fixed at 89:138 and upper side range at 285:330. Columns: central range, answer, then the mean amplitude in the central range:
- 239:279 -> 1.7 Hz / 10.3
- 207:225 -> 0.6 Hz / 10.4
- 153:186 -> 3.9 Hz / 9.54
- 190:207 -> 0.7 Hz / 10.3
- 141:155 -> -0.6 Hz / 11.3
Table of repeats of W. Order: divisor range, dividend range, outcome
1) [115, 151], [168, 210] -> 0.79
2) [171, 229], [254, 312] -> 1.12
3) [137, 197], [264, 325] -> 1.09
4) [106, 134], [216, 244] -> 0.90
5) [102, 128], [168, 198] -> 0.74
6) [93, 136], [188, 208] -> 0.91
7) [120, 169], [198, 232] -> 0.92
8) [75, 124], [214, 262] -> 0.95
